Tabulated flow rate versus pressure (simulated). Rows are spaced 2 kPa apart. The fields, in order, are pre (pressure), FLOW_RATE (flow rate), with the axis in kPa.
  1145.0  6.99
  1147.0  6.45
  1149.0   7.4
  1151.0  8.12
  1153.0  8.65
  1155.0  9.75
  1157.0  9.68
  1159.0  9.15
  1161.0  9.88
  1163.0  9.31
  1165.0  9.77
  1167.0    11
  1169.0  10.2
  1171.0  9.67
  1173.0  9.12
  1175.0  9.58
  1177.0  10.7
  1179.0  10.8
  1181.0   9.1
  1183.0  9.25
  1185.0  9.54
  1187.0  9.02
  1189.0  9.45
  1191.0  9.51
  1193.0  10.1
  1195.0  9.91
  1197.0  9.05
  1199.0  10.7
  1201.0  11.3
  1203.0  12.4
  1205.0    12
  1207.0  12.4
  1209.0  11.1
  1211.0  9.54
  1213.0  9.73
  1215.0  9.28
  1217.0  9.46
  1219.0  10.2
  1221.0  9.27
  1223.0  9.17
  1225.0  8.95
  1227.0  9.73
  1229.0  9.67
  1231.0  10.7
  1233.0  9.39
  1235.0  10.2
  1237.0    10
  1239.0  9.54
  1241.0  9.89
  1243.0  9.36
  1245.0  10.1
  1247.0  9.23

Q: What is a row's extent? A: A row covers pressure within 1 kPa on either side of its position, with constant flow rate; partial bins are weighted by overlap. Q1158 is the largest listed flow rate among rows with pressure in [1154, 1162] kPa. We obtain 9.88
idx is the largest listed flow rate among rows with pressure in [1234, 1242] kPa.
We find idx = 10.2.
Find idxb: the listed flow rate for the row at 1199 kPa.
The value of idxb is 10.7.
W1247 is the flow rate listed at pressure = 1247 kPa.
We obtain 9.23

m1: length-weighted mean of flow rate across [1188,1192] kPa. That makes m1 9.48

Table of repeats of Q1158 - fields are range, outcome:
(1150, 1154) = 8.65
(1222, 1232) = 10.7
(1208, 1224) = 11.1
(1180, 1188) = 9.54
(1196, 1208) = 12.4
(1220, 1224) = 9.27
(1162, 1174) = 11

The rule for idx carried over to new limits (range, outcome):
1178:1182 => 10.8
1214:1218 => 9.46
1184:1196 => 10.1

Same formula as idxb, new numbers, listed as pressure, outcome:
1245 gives 10.1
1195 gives 9.91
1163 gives 9.31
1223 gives 9.17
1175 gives 9.58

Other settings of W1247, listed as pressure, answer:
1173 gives 9.12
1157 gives 9.68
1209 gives 11.1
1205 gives 12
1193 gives 10.1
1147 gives 6.45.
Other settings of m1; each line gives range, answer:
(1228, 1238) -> 9.99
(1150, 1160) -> 9.07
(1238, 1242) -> 9.71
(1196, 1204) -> 10.9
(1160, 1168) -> 9.99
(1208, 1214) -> 10.1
